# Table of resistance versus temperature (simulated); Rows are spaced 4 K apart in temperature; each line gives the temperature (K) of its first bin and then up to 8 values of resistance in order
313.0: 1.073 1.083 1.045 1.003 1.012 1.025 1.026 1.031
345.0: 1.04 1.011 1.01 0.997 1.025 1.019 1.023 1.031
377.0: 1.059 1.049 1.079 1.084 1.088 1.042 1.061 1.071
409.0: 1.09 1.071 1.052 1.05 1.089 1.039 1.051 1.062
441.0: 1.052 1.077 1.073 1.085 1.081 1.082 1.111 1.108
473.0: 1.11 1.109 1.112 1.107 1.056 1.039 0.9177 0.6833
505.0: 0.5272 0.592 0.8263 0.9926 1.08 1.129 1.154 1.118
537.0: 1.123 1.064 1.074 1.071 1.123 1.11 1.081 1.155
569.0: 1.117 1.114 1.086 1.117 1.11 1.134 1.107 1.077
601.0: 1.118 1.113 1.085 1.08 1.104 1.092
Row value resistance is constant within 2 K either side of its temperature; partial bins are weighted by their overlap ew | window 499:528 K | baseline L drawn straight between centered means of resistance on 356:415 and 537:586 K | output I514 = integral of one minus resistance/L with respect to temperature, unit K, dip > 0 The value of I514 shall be 6.5 K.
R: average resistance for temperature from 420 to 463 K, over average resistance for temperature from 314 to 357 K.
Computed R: 1.0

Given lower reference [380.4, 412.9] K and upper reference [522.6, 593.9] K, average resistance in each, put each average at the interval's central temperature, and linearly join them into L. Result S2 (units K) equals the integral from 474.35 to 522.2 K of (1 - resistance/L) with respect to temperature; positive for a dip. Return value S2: 7.66 K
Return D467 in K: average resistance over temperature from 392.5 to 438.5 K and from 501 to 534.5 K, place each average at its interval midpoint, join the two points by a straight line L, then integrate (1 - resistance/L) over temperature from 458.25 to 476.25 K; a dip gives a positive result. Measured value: -2.1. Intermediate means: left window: 1.06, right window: 0.91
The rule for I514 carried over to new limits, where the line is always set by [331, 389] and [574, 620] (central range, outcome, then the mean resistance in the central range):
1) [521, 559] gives -0.70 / 1.11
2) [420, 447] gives -0.16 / 1.06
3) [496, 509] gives 4.83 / 0.675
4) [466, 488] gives -0.82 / 1.11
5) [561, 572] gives -0.30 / 1.12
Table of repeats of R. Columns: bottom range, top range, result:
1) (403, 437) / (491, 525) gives 0.80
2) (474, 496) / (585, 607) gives 1.03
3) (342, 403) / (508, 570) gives 1.02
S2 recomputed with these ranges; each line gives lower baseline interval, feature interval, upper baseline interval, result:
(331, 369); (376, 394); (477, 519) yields -1.5 K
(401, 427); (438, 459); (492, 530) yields -1.5 K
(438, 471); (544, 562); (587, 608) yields 0.1 K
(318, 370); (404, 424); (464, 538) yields -1.2 K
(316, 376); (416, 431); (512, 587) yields -0.1 K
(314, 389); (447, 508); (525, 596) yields 4.1 K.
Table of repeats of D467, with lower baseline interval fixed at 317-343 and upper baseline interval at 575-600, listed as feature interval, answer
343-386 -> 0.4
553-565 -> -0.1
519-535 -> -0.5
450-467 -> -0.3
